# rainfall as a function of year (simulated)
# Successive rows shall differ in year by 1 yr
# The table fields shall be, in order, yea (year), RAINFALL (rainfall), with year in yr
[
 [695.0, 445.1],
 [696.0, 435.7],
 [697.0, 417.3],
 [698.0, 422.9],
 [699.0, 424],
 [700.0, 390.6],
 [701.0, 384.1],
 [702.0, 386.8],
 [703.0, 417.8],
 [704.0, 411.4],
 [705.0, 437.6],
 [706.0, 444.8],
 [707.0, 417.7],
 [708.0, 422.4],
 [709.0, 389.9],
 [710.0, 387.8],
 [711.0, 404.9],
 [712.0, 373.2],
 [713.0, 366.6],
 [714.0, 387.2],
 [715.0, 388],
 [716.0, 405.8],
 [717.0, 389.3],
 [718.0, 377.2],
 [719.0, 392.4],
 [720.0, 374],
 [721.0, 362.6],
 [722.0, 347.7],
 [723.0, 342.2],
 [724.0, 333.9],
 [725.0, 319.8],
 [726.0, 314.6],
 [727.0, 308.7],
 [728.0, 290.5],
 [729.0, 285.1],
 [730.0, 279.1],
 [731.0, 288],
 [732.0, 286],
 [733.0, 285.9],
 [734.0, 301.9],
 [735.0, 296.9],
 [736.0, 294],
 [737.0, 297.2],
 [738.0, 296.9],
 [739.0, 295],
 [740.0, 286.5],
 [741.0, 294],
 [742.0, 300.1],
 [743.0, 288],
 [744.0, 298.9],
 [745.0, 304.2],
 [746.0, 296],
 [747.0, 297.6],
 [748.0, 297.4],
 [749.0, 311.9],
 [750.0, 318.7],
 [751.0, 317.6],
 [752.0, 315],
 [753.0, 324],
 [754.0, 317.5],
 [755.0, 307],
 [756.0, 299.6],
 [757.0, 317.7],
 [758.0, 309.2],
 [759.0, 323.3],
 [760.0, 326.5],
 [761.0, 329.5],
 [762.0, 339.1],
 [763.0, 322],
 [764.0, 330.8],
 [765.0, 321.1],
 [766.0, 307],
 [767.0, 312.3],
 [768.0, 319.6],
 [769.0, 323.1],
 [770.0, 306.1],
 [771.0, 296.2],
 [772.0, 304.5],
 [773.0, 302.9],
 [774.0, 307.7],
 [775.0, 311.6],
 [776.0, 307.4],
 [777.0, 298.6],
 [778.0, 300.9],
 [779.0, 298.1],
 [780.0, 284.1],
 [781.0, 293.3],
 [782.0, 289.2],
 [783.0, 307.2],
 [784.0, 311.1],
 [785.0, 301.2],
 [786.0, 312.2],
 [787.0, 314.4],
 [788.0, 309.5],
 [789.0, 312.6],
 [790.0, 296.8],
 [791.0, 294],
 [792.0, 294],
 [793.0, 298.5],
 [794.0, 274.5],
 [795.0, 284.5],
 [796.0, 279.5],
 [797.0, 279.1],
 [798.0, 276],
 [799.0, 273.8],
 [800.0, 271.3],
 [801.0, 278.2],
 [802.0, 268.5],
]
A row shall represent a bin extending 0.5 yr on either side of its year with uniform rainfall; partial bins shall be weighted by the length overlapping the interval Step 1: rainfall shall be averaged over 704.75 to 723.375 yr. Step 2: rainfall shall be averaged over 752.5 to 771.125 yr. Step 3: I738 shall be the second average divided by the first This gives 0.82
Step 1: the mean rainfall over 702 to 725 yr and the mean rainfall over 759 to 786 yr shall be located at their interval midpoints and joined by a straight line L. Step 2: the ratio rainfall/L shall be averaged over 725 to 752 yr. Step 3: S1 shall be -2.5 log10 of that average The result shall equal 0.19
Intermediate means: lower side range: 388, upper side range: 310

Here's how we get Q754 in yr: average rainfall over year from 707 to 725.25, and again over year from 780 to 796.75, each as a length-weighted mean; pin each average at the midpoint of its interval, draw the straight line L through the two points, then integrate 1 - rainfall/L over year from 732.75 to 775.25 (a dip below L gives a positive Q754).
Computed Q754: 3.4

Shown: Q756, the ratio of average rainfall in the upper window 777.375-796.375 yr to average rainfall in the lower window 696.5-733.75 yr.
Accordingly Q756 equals 0.81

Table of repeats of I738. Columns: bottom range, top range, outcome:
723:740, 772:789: 1.01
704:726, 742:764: 0.82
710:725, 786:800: 0.78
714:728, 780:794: 0.84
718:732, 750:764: 0.98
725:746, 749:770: 1.08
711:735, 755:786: 0.91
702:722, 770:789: 0.77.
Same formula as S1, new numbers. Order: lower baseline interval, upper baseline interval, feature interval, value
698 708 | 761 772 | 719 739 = 0.20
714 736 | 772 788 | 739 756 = 0.06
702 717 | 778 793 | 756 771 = 0.04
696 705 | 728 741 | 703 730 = -0.05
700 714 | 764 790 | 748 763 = 0.06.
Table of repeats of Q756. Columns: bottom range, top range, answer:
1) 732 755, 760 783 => 1.03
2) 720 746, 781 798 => 0.97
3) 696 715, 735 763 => 0.76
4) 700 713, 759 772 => 0.79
